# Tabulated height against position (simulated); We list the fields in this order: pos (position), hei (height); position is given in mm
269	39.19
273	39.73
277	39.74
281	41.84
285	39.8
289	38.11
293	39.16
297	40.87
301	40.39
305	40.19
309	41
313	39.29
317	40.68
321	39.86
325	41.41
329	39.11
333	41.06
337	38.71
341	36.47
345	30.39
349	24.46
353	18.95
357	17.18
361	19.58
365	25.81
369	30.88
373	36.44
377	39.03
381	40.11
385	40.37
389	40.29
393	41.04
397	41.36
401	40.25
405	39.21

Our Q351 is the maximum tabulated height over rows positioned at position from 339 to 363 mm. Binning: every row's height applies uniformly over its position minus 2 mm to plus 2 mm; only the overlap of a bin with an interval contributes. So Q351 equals 36.47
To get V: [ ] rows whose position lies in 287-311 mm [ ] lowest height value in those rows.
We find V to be 38.11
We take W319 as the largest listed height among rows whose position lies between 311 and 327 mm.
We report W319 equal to 41.41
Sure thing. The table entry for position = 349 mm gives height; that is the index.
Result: 24.46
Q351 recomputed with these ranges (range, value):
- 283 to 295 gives 39.8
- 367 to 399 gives 41.36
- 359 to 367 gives 25.81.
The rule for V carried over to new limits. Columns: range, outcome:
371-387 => 36.44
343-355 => 18.95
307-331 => 39.11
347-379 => 17.18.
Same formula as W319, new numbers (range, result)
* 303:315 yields 41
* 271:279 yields 39.74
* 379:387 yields 40.37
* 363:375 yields 36.44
